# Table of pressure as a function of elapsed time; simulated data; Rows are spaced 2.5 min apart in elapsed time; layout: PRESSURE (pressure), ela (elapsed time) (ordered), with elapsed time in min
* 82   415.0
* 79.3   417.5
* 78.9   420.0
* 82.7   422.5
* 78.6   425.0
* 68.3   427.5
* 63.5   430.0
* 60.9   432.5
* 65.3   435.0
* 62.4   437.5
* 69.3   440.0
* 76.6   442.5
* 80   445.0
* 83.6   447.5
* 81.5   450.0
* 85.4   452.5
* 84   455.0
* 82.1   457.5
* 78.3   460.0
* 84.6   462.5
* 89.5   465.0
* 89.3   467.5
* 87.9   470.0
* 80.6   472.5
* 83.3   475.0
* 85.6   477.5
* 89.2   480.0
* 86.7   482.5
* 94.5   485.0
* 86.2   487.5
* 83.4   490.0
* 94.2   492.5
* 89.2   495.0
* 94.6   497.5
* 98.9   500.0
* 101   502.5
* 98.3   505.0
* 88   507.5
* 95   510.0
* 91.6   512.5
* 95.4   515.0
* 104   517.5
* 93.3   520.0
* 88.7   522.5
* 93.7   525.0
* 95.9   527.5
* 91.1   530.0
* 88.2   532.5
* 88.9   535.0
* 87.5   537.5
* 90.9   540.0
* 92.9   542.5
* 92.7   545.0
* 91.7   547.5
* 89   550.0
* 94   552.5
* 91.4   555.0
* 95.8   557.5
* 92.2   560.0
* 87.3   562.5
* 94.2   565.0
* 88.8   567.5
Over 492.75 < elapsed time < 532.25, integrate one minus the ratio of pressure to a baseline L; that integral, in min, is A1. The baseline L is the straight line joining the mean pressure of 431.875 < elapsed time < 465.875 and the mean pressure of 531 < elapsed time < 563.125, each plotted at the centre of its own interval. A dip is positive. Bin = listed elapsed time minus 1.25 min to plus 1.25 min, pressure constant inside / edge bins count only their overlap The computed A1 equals -3.7 min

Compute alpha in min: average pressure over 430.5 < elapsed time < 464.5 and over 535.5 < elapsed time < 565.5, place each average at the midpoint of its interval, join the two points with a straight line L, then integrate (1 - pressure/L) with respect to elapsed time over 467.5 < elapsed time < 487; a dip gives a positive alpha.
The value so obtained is -1.5 min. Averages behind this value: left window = 76.5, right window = 91.5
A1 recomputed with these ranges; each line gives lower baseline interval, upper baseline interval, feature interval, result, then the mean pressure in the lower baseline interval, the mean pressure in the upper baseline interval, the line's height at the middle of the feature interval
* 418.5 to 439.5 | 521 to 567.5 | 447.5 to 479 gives -3.26 min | 70.2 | 91.4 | 76.5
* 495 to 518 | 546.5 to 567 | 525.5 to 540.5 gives 0.50 min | 95.7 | 91.8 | 93.7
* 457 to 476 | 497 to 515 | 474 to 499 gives 0.33 min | 84.6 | 95.4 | 90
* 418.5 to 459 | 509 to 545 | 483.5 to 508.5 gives -1.81 min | 75.2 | 92.6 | 86.5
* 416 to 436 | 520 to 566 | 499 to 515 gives -1.84 min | 72.4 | 91.5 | 85.6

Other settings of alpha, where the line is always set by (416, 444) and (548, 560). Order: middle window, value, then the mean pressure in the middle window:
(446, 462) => -1.5 min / 82.5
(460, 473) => -1.4 min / 85.9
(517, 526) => -0.7 min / 94.2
